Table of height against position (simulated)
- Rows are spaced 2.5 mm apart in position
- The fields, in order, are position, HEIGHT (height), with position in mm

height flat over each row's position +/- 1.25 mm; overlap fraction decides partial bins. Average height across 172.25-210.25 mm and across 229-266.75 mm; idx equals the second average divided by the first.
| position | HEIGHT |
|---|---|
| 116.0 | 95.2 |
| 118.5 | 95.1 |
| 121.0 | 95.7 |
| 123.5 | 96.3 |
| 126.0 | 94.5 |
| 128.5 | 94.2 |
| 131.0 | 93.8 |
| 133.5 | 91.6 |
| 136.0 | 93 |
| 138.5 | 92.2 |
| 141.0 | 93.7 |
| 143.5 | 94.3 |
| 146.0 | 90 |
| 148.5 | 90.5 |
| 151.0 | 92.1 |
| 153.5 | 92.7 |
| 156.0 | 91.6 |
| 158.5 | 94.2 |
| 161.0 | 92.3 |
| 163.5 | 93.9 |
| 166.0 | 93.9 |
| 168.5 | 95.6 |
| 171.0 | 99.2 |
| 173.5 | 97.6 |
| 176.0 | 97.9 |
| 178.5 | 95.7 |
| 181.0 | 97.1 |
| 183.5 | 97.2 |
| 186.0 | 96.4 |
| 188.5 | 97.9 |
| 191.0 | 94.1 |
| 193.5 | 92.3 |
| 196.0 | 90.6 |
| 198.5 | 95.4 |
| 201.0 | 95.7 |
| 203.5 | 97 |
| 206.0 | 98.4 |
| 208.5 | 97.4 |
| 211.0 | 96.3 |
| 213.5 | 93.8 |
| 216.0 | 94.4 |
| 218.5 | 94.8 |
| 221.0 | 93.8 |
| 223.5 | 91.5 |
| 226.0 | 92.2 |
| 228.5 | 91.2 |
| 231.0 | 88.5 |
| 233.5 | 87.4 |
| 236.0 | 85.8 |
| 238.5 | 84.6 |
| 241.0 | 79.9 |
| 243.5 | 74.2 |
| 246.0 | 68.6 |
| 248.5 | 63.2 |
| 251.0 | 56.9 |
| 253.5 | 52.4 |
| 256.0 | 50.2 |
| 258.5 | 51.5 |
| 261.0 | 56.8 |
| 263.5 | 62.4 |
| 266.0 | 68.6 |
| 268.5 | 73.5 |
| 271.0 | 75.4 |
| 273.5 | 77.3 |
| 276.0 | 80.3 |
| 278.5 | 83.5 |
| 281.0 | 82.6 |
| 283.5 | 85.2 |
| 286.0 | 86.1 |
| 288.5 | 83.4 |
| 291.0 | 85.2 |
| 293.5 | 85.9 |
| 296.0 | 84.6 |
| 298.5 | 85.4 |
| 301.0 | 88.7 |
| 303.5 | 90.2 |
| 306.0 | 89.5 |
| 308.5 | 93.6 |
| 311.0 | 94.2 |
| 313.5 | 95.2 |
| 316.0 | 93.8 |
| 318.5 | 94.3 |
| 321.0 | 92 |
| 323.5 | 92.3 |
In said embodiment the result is 0.72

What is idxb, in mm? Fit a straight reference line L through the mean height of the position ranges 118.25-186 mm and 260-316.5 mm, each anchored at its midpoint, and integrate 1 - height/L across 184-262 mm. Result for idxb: 3.80 mm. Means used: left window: 94.3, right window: 82.6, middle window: 84.2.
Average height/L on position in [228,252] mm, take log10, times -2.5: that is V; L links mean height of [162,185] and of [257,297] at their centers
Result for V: 0.08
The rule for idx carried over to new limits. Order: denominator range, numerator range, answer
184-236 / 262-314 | 0.89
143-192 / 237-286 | 0.74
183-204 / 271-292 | 0.87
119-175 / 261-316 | 0.88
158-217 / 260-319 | 0.87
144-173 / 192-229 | 1.01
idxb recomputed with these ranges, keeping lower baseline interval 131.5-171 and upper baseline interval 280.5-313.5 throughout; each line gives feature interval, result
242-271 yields 8.7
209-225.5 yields -0.7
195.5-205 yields -0.4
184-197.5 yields -0.4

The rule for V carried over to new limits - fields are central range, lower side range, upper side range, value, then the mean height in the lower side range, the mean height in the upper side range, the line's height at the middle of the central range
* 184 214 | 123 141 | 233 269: -0.21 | 93.6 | 67.2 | 78.7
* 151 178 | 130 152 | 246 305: -0.07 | 92.3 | 74.3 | 89.2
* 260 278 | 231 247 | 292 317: 0.19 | 80.9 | 90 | 85.1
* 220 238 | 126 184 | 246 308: -0.09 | 94.1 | 75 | 82.5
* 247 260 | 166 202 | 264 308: 0.49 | 95.8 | 82.5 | 86.8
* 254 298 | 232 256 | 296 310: 0.10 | 71.6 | 89.1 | 81.1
